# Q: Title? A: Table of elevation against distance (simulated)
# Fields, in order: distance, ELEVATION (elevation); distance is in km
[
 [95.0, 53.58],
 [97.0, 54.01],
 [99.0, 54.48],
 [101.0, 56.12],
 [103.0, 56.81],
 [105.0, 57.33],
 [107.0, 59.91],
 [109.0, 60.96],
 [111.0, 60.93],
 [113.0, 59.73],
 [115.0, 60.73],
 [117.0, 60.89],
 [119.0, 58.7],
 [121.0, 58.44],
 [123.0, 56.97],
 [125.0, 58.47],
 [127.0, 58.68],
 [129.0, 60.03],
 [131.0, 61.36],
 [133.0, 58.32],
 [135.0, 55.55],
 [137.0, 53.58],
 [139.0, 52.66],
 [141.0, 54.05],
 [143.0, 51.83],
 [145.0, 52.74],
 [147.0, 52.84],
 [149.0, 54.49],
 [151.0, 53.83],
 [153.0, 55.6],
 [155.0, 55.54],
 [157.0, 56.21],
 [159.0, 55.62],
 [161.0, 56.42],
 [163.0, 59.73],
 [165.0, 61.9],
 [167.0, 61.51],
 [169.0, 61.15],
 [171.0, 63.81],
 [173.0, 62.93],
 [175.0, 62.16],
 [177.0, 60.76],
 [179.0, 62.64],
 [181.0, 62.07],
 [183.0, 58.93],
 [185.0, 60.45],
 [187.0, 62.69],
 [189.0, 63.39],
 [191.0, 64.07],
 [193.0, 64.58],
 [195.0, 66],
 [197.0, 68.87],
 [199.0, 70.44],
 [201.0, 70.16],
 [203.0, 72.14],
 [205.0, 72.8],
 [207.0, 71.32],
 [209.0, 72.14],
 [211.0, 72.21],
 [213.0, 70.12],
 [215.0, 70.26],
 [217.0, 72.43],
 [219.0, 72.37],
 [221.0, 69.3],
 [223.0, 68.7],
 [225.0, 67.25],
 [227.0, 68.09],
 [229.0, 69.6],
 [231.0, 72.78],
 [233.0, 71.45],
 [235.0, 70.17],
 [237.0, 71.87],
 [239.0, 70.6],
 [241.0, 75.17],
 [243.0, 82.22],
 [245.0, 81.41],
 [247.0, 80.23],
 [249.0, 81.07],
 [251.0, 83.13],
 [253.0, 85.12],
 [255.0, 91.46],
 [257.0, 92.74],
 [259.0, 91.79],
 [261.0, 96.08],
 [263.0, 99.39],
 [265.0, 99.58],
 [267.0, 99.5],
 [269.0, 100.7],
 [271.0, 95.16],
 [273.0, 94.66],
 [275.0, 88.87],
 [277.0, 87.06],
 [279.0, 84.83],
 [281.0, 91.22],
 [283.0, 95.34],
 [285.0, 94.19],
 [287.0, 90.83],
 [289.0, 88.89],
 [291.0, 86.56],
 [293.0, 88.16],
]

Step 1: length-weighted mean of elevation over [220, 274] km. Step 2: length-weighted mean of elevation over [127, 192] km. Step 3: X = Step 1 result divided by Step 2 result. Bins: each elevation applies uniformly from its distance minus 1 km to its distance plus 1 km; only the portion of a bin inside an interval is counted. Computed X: 1.4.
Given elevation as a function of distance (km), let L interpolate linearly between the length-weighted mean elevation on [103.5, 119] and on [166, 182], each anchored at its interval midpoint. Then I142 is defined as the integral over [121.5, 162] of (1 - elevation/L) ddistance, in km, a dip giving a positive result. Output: 3.4 km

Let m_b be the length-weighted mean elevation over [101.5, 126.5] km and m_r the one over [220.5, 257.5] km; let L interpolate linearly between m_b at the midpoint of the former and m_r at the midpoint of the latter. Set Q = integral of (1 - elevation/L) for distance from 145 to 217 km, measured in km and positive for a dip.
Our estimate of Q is 5.6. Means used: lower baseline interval 59.1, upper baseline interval 76.3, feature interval 63.1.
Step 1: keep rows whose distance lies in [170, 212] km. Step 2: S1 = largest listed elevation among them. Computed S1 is 72.8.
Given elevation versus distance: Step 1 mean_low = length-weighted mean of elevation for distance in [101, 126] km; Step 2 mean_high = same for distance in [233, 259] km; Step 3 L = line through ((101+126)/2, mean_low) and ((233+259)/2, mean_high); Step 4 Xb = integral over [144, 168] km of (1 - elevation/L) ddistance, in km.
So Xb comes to 3.5 km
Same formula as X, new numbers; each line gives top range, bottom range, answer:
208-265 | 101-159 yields 1.37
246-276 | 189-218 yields 1.32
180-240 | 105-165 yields 1.20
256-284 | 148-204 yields 1.52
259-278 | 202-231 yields 1.35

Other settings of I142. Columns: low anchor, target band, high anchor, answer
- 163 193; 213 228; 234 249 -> 0.4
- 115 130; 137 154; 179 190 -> 1.8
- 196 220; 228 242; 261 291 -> 1.5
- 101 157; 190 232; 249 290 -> 4.2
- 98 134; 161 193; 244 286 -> 4.5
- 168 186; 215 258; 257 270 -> 5.2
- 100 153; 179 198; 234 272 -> 2.2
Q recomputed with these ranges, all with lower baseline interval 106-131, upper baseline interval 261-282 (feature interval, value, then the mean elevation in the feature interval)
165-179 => 1.9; 62.1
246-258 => 0.6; 85.6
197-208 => 1.0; 71.1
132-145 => 2.0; 54.2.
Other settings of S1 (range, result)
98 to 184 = 63.81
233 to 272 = 100.7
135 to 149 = 55.55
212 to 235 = 72.78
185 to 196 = 66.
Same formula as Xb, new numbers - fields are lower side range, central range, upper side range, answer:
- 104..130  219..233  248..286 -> 2.3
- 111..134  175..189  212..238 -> 0.9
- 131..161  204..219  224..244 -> -0.9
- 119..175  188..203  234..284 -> 0.7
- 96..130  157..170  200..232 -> 1.1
